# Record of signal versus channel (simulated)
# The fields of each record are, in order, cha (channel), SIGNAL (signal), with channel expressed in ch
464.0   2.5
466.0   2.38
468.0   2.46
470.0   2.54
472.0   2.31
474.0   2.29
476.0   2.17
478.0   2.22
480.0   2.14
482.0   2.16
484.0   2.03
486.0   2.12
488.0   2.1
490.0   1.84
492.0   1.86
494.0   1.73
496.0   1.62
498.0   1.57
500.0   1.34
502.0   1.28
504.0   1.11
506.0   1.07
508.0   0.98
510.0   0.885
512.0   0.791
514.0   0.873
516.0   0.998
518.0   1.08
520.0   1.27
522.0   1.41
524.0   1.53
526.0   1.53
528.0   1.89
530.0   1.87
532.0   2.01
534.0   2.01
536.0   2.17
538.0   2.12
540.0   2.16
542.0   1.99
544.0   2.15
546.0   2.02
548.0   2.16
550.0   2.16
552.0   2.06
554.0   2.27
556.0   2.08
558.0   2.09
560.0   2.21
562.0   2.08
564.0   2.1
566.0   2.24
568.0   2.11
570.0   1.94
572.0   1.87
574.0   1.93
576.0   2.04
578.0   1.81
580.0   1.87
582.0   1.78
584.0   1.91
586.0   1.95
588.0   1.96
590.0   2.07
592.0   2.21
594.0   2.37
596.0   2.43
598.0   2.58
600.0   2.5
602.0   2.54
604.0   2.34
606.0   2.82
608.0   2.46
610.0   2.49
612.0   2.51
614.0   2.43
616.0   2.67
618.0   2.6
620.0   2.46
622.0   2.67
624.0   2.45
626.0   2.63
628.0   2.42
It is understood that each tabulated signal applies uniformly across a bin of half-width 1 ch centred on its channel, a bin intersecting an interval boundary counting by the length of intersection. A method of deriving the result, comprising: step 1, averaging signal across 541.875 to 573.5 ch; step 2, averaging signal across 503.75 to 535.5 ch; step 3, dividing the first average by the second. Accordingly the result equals 1.55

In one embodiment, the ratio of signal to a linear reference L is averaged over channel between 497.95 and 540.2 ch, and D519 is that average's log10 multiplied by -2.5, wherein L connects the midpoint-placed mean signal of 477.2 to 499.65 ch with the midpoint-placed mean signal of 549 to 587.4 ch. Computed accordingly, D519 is 0.34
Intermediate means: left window 1.92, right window 2.03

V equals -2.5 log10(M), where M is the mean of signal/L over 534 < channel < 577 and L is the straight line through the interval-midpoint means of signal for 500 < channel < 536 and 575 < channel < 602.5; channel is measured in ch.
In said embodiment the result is -0.19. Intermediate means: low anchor 1.35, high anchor 2.14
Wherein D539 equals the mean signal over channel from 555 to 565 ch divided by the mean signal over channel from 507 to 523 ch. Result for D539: 2.04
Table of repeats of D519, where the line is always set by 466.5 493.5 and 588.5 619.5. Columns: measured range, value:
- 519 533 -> 0.354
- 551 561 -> 0.099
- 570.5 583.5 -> 0.260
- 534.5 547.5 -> 0.104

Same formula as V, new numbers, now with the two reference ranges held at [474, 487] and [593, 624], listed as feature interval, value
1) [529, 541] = 0.13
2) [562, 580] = 0.20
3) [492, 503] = 0.39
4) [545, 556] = 0.11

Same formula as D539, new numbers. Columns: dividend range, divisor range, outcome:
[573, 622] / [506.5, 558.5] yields 1.34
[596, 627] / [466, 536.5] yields 1.49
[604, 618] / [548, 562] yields 1.19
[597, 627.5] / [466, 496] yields 1.19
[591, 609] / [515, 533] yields 1.64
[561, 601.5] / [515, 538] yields 1.28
